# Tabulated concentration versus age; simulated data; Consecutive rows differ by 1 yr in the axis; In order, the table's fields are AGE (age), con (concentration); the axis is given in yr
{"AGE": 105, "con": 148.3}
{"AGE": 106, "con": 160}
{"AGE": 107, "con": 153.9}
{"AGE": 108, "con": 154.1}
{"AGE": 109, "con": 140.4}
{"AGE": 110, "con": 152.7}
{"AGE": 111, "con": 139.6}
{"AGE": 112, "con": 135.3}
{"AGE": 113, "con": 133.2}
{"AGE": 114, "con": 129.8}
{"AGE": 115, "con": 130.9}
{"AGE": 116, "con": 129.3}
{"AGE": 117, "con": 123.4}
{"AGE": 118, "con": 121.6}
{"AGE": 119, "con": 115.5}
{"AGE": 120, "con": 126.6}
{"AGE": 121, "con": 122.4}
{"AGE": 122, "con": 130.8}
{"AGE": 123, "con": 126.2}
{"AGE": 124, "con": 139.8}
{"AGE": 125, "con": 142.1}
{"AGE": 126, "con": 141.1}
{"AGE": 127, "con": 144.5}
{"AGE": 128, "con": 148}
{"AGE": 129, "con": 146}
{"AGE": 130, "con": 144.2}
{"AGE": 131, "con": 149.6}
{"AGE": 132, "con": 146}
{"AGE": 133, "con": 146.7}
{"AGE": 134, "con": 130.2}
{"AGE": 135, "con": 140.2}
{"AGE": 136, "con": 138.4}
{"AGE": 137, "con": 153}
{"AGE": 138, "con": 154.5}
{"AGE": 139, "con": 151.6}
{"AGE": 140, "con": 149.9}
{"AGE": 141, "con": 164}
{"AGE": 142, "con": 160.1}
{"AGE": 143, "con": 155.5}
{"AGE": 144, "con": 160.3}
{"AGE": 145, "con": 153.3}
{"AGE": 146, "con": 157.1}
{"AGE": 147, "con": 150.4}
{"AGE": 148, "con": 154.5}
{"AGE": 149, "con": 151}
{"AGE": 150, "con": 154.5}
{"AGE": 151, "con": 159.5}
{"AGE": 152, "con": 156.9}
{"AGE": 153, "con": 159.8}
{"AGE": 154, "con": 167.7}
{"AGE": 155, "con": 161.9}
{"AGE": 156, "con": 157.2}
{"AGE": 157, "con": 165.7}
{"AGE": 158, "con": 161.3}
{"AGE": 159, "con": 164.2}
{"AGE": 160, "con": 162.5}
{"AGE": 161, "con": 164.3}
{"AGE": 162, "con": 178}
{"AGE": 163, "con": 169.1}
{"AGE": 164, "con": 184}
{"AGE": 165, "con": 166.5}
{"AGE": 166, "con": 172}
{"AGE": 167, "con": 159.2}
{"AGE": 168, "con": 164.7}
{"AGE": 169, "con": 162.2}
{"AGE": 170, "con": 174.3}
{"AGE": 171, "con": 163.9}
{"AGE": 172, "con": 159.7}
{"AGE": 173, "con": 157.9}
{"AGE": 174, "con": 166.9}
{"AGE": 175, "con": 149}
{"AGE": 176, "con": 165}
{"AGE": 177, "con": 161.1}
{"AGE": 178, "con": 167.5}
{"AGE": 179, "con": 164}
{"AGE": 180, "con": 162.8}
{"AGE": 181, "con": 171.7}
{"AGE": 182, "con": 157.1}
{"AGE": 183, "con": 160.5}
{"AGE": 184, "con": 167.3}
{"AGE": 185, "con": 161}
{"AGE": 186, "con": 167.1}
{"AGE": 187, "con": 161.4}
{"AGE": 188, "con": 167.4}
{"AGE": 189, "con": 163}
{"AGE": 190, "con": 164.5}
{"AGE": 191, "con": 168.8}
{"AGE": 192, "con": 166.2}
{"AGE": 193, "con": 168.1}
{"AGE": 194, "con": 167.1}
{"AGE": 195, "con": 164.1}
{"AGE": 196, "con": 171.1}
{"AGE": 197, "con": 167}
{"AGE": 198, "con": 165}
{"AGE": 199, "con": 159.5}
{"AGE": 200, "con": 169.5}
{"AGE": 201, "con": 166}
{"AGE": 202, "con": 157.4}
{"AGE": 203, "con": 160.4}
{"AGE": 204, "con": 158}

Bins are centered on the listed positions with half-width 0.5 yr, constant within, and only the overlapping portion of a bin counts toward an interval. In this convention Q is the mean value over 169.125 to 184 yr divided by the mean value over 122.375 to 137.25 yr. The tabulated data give 1.15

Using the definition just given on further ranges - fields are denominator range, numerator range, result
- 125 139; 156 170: 1.15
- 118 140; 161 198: 1.19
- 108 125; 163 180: 1.25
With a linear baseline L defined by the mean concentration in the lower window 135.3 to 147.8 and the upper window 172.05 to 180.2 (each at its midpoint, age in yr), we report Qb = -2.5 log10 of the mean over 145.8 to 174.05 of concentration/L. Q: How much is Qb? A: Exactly -0.03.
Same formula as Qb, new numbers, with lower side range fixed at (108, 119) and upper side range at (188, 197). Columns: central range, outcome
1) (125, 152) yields -0.04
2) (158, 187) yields -0.05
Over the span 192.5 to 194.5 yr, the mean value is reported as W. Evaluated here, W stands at 168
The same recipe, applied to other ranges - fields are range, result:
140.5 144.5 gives 160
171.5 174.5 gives 162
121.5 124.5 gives 132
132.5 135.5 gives 139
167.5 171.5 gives 166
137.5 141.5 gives 155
